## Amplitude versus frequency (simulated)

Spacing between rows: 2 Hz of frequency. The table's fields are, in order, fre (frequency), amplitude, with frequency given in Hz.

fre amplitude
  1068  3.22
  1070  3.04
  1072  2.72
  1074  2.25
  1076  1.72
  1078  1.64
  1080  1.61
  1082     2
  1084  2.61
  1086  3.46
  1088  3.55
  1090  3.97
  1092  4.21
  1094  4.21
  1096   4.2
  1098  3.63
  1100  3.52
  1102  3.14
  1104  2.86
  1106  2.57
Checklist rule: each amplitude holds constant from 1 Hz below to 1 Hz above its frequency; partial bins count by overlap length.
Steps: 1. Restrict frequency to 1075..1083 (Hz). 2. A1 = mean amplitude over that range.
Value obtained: 1.74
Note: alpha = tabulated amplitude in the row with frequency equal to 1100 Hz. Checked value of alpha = 3.52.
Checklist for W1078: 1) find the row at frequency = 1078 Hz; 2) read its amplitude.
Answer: 1.64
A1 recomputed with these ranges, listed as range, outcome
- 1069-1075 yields 2.67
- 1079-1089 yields 2.65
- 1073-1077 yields 1.98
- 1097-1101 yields 3.58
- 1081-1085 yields 2.3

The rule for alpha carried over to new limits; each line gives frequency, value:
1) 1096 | 4.2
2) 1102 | 3.14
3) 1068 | 3.22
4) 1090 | 3.97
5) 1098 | 3.63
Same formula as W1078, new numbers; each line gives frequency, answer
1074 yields 2.25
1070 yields 3.04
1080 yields 1.61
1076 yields 1.72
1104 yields 2.86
